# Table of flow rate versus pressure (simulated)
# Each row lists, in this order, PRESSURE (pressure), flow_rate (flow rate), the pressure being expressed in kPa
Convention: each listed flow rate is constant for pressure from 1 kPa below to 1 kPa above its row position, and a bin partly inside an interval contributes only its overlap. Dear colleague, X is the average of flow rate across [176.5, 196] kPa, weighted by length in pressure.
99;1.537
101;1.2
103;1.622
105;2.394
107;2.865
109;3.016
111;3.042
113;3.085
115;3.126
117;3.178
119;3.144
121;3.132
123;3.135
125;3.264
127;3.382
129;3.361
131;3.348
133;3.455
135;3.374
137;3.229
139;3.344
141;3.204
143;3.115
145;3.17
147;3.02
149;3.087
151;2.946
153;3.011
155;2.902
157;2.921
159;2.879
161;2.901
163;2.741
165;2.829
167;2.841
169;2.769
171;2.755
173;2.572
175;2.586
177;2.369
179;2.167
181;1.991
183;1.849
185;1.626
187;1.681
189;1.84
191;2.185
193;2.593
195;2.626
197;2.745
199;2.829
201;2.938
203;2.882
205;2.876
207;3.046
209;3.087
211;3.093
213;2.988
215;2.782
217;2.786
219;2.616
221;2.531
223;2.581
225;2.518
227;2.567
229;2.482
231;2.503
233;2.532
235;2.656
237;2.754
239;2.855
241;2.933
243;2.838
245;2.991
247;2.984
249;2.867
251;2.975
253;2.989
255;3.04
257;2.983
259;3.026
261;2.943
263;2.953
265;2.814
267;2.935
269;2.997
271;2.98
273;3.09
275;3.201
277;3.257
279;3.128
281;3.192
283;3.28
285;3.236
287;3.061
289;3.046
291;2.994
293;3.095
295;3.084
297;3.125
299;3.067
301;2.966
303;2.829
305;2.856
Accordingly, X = 2.09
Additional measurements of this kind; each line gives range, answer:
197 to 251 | 2.79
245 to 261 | 2.98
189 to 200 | 2.53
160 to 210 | 2.53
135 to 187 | 2.74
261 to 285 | 3.08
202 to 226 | 2.82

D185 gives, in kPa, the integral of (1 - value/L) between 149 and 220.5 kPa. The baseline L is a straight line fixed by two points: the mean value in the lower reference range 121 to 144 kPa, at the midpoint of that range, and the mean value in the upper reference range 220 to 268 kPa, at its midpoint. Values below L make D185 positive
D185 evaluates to 9.7 kPa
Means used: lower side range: 3.28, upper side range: 2.8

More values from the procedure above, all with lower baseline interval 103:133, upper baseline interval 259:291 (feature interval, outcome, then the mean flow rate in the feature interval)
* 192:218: 1.7 kPa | 2.87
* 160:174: 1.3 kPa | 2.77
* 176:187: 3.9 kPa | 1.97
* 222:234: 2.1 kPa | 2.53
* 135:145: -0.5 kPa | 3.23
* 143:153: 0.0 kPa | 3.06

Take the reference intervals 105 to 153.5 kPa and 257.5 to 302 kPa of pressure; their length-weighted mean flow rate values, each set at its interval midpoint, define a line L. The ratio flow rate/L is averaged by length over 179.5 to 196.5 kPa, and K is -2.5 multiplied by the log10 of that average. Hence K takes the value 0.44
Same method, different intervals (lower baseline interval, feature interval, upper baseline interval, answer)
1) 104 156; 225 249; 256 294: 0.130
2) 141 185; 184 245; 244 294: 0.095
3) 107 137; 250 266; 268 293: 0.060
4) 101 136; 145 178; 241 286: 0.066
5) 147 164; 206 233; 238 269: 0.080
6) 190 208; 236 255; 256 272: -0.008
